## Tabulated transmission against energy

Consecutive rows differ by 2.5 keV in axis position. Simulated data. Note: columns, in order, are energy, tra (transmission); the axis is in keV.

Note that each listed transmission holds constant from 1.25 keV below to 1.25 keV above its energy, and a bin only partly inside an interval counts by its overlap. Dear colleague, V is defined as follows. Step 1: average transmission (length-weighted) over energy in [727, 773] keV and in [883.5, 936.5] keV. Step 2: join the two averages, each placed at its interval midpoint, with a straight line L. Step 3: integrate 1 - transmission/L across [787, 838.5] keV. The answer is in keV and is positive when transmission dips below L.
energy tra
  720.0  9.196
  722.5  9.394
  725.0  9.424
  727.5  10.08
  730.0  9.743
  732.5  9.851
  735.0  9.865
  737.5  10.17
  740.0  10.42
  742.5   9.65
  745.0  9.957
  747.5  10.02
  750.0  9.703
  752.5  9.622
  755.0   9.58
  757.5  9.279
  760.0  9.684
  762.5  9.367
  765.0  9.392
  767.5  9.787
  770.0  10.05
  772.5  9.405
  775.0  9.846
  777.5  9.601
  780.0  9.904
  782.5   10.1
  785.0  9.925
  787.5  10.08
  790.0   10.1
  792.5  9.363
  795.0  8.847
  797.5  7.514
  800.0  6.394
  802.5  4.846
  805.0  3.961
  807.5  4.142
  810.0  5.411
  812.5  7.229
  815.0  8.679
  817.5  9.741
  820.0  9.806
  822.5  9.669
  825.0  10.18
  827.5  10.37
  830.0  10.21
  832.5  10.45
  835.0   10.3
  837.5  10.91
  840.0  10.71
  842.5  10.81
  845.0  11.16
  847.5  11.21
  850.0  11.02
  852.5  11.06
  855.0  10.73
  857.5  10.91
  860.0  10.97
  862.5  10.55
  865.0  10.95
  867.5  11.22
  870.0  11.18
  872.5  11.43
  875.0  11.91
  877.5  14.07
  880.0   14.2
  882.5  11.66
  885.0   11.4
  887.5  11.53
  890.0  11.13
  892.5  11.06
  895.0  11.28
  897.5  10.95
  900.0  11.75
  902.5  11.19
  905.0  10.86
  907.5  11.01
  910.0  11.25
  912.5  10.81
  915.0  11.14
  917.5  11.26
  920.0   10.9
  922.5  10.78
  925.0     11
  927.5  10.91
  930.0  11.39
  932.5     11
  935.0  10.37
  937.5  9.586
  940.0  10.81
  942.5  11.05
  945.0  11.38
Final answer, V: 9.2 keV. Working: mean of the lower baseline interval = 9.77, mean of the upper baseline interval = 11.1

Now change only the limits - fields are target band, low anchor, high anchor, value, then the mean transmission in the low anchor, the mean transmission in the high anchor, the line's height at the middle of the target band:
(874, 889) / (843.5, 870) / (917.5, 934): -1.99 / 11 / 11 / 11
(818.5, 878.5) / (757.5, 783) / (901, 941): -3.32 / 9.68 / 10.9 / 10.3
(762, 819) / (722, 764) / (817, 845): 9.30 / 9.76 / 10.3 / 10.1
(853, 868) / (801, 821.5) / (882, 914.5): -2.60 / 6.76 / 11.2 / 9.28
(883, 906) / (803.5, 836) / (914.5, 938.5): -2.60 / 8.43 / 10.8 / 10.1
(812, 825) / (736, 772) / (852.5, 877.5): 1.69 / 9.76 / 11.2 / 10.6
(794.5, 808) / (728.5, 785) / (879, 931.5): 5.72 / 9.78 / 11.3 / 10.2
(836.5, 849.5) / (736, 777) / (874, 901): 0.24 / 9.74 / 11.9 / 11.2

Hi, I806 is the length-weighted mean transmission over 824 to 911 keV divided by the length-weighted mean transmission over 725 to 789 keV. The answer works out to 1.14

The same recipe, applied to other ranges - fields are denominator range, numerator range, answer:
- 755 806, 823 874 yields 1.21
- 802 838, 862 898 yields 1.39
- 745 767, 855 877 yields 1.17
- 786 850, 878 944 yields 1.25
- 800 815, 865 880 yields 2.19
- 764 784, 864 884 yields 1.24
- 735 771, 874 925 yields 1.18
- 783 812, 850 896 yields 1.56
